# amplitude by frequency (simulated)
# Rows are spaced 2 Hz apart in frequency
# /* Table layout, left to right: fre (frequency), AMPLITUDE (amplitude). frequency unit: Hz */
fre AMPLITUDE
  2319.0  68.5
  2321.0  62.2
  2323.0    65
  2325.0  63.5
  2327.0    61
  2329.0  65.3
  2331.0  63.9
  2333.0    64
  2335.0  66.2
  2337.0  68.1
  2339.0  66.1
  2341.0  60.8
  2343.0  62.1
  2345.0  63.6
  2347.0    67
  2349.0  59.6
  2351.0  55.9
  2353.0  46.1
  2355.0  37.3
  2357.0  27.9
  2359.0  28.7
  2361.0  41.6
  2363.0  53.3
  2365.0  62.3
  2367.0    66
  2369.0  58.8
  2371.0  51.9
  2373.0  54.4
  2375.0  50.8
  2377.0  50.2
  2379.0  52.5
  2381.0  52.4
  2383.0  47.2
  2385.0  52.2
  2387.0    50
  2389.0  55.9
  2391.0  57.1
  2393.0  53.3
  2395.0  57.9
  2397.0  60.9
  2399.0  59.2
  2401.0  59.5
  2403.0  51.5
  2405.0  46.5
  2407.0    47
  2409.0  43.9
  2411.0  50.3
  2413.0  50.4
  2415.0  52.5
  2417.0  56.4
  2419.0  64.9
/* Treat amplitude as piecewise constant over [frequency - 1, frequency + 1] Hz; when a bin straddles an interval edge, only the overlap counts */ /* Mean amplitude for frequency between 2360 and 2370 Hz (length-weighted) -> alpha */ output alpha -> 56.4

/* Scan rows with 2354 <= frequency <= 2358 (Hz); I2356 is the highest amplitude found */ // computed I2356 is 37.3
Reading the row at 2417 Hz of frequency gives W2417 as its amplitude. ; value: 56.4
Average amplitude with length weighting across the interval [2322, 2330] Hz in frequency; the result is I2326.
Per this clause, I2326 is 63.7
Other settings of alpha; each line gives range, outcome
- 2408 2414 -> 48.2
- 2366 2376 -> 56.4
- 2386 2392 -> 54.3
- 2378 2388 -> 50.9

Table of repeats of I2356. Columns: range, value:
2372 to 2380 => 54.4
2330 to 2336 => 66.2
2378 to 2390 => 55.9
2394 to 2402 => 60.9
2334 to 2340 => 68.1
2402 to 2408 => 51.5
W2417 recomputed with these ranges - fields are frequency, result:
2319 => 68.5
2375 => 50.8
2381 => 52.4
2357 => 27.9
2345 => 63.6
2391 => 57.1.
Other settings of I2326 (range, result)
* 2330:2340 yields 65.7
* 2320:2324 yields 63.6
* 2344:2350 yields 63.4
